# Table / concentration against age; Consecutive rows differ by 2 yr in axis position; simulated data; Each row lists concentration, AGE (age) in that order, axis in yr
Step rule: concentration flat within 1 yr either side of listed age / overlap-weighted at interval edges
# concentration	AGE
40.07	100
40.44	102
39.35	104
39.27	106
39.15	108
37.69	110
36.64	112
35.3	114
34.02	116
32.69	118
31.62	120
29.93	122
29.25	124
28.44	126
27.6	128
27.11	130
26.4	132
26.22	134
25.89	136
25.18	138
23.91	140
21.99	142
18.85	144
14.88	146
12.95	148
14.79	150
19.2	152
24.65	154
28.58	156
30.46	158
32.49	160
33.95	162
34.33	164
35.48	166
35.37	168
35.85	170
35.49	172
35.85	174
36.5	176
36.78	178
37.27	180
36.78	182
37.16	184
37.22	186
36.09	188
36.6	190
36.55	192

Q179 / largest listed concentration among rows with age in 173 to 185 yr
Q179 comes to 37.27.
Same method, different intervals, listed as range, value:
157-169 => 35.48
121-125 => 29.93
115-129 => 34.02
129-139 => 27.11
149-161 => 32.49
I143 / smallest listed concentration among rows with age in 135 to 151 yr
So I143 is 12.95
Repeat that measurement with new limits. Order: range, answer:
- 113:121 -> 31.62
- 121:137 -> 25.89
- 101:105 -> 39.35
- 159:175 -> 32.49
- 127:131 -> 27.11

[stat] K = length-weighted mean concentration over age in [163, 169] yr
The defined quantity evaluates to 35.1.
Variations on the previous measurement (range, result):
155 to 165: 32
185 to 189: 36.7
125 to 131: 27.7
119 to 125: 30.3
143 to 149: 15.6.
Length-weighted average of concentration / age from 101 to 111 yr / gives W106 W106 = 39.2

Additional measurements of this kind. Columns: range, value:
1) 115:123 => 32.1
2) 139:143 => 22.9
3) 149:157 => 21.8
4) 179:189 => 36.9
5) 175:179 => 36.6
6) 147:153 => 15.6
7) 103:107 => 39.3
